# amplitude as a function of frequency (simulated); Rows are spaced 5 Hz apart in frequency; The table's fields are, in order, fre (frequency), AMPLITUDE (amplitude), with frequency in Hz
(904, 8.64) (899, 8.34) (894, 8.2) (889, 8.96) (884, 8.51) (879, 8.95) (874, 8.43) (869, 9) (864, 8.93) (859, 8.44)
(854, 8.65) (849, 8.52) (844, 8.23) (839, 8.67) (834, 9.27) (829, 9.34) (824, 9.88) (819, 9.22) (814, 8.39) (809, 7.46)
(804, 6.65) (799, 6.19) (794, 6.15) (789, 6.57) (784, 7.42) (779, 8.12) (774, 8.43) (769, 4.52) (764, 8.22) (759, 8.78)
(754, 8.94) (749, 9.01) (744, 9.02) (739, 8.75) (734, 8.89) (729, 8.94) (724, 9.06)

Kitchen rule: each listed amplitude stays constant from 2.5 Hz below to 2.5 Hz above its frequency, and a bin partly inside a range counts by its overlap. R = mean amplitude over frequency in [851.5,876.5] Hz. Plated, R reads 8.69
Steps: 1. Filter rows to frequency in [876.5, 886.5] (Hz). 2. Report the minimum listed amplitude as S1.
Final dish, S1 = 8.51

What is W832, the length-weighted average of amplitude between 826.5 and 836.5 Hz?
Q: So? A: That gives 9.3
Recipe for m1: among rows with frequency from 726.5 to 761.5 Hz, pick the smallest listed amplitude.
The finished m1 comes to 8.75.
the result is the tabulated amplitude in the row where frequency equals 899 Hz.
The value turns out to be 8.34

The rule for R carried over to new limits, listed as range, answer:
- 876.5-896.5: 8.65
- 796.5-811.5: 6.77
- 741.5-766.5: 8.79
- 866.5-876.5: 8.71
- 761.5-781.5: 7.32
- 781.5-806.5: 6.6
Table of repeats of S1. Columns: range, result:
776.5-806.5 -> 6.15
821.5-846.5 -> 8.23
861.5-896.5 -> 8.2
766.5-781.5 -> 4.52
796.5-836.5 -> 6.19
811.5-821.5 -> 8.39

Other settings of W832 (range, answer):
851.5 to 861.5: 8.54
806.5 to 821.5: 8.36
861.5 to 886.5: 8.76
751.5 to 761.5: 8.86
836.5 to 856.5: 8.52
